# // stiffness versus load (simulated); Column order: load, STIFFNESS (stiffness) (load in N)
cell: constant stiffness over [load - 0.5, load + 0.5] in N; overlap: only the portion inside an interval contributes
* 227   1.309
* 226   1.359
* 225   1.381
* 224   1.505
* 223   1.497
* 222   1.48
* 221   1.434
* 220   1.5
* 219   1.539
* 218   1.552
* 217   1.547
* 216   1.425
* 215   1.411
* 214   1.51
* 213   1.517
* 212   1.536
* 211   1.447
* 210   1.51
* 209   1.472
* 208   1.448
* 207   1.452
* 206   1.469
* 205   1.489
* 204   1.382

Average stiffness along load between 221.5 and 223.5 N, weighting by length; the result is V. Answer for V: 1.49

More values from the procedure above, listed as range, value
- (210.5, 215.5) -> 1.48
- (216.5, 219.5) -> 1.55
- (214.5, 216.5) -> 1.42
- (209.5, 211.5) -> 1.48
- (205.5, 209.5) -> 1.46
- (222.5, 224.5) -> 1.5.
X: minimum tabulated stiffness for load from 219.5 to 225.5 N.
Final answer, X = 1.381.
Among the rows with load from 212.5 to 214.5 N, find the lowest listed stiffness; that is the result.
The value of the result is 1.51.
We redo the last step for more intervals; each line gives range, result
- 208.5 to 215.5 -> 1.411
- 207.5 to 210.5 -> 1.448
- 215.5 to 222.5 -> 1.425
